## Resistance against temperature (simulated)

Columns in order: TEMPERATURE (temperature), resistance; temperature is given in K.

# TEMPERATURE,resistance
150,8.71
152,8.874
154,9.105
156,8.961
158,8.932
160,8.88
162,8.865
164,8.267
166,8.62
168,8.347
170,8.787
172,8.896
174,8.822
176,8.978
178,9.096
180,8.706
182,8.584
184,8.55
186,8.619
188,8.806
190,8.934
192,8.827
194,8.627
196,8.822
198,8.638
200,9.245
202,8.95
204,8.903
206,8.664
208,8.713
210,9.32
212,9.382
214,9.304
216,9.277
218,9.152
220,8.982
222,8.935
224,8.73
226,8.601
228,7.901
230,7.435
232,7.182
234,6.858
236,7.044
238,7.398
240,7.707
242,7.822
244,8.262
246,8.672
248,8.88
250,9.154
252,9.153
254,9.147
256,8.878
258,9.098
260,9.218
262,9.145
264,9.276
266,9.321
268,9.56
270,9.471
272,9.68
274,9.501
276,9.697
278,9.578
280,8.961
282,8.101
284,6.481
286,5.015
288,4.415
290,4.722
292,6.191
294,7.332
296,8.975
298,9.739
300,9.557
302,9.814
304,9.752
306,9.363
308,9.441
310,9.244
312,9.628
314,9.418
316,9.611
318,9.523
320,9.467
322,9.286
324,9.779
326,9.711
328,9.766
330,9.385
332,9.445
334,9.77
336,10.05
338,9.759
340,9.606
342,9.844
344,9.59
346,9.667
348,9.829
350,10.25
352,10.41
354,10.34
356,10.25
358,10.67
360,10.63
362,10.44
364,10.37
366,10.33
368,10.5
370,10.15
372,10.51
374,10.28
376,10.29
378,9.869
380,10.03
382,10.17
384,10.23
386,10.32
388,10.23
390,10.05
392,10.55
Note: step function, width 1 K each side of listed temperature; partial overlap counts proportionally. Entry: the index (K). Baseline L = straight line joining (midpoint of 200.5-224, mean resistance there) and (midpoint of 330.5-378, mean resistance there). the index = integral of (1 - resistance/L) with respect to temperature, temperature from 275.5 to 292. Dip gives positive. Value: 4.5 K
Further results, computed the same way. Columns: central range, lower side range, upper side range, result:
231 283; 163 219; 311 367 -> 3.3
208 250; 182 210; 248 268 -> 2.9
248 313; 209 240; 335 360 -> 3.3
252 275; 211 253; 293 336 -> -1.3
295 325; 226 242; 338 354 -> -1.3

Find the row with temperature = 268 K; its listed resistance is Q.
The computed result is 9.56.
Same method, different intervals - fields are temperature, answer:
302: 9.814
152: 8.874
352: 10.41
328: 9.766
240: 7.707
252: 9.153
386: 10.32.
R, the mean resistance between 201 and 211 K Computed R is 8.91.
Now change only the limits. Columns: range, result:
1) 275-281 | 9.41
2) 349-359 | 10.4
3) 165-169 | 8.48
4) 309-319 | 9.48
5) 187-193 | 8.86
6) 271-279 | 9.61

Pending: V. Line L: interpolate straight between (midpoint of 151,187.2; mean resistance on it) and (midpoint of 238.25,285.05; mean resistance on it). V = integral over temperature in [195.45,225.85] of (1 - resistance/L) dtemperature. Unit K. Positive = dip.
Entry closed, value -0.6 K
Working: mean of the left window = 8.77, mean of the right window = 8.87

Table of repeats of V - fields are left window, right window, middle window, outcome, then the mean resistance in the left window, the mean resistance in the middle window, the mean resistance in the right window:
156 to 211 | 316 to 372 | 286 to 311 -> 4.0 K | 8.8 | 8.08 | 9.96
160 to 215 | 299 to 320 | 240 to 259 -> 0.9 K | 8.83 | 8.73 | 9.53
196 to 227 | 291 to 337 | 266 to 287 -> 1.3 K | 8.98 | 8.64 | 9.32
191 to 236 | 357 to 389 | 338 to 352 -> 0.2 K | 8.62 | 9.84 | 10.3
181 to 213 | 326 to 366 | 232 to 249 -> 2.6 K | 8.85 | 7.79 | 10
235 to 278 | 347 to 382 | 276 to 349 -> 5.6 K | 8.88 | 8.89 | 10.3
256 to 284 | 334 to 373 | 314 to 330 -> 0.4 K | 9.16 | 9.57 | 10.2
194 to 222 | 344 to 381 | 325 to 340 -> 0.5 K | 9.01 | 9.69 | 10.2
